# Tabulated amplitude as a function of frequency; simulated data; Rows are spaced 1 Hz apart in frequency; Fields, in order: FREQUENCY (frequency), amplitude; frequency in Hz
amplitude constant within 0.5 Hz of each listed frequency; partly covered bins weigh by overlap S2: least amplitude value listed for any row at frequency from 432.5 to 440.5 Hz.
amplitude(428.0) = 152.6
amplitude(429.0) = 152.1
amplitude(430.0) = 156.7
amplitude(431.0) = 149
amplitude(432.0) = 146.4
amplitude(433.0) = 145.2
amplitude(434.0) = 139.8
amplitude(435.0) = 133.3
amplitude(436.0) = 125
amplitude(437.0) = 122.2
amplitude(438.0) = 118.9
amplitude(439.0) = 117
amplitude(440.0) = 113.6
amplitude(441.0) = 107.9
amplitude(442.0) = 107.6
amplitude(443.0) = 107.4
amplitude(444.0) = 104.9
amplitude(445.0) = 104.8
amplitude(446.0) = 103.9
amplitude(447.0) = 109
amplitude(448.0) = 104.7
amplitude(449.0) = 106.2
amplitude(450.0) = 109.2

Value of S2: 113.6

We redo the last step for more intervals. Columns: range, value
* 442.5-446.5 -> 103.9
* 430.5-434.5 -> 139.8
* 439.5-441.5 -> 107.9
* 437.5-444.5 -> 104.9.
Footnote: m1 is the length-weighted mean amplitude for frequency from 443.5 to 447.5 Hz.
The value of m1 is 106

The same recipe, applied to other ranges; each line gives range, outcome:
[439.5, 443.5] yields 109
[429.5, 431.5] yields 153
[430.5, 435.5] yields 143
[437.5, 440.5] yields 116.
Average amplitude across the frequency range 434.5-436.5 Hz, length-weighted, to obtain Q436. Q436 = 129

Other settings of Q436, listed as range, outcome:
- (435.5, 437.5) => 124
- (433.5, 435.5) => 137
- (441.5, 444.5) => 107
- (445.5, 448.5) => 106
